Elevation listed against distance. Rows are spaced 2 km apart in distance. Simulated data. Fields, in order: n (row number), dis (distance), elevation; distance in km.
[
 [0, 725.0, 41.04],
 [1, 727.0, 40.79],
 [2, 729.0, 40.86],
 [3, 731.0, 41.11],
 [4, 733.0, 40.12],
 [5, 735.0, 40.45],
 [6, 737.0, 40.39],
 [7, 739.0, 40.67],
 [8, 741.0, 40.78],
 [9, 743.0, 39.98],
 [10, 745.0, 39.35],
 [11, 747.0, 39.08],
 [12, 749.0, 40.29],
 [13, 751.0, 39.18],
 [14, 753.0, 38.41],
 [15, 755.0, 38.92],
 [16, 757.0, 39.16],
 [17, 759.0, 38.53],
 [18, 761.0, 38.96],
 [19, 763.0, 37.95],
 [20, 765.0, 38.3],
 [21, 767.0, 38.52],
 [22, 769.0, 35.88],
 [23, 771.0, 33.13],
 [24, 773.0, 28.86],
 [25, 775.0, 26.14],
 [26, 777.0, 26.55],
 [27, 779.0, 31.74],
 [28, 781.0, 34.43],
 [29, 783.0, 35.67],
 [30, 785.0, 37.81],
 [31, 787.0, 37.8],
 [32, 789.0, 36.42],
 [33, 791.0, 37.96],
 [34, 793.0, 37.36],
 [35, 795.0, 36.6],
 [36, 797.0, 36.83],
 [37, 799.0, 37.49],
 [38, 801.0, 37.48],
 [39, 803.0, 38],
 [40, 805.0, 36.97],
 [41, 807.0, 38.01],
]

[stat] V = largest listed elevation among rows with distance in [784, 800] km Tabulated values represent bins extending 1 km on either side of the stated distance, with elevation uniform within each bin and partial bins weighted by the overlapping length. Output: 37.96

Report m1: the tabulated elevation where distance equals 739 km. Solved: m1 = 40.67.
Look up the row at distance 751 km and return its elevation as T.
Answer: 39.18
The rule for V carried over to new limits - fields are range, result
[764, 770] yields 38.52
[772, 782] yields 34.43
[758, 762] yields 38.96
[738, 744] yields 40.78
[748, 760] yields 40.29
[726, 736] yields 41.11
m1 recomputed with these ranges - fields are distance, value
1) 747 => 39.08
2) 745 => 39.35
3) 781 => 34.43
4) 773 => 28.86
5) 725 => 41.04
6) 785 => 37.81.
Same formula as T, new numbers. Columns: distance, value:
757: 39.16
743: 39.98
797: 36.83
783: 35.67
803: 38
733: 40.12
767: 38.52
